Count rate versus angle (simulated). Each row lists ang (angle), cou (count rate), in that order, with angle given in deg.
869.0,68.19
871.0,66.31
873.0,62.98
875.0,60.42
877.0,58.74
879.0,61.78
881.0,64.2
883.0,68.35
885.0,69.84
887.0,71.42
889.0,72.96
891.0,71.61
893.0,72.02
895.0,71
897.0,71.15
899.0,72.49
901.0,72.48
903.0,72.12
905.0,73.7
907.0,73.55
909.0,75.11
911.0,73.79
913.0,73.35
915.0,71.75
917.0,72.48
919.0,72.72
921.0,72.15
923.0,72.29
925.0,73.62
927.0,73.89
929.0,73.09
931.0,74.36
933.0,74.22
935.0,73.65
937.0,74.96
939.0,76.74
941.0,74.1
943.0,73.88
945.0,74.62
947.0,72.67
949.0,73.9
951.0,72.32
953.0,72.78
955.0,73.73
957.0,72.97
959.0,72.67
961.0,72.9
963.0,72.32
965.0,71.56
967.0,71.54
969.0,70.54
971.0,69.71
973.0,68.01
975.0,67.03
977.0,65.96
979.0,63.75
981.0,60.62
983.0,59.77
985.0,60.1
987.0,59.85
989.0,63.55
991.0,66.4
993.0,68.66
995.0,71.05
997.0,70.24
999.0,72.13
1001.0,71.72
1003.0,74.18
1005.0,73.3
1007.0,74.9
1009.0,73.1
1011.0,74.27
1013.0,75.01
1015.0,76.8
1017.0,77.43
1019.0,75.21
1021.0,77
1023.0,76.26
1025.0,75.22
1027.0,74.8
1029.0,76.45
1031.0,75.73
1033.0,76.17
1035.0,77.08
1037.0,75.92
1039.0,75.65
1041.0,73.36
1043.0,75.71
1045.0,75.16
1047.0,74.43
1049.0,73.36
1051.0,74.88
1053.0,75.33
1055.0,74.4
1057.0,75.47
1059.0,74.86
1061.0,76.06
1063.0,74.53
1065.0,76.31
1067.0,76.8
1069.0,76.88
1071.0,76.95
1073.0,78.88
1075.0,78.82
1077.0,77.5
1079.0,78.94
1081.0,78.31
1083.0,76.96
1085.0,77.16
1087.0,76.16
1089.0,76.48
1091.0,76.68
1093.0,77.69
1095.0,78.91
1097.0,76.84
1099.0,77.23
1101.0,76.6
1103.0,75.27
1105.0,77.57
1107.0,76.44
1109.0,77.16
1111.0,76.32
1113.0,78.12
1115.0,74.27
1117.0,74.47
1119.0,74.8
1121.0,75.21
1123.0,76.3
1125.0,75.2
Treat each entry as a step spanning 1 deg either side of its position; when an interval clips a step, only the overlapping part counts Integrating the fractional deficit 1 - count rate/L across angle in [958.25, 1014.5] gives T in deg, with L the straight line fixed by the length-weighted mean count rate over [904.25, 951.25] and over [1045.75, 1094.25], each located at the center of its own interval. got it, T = 4.2 deg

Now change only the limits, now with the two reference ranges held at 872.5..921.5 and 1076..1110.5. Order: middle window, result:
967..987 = 2.2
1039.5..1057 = 0.2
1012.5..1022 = -0.2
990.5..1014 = 0.5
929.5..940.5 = -0.5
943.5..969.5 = -0.2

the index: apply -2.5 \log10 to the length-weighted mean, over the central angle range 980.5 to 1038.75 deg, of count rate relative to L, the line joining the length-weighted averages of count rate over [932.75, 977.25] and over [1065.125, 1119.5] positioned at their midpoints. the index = 0.03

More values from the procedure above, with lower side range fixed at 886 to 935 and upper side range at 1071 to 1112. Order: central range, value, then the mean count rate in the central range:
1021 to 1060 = 0.010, 75.3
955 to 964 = 0.018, 72.8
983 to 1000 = 0.135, 66.1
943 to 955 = 0.006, 73.3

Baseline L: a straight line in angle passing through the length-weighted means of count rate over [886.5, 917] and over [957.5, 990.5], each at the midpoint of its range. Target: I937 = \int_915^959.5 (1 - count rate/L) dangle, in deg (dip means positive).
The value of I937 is -2.36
